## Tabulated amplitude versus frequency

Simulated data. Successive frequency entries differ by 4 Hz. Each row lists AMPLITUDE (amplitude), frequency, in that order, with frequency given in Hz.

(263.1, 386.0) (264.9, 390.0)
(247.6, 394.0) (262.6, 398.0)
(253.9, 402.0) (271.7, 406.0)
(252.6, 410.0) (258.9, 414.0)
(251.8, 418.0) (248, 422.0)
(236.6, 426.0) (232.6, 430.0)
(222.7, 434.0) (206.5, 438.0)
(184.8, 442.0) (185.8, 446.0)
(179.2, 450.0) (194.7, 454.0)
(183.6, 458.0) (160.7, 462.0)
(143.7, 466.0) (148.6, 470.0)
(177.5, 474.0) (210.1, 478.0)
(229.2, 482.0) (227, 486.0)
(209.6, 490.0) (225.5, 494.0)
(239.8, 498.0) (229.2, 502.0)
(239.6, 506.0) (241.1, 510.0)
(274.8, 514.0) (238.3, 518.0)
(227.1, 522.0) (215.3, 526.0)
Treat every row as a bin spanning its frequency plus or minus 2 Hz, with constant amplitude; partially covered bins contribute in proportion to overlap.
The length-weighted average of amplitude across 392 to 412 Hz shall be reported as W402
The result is 258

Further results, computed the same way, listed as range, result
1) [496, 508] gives 236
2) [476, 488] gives 222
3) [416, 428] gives 245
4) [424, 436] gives 231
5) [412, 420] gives 255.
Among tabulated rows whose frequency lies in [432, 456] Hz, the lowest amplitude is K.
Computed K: 179.2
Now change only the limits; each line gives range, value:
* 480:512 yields 209.6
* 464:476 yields 143.7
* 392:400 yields 247.6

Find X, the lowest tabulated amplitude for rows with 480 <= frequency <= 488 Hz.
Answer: 227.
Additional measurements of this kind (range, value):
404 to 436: 222.7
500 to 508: 229.2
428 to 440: 206.5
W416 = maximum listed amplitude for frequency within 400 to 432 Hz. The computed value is 271.7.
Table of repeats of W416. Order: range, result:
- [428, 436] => 232.6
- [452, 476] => 194.7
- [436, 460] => 206.5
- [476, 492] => 229.2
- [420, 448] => 248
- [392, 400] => 262.6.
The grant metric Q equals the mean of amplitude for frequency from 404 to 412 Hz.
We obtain 262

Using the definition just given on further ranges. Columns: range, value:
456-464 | 172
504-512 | 240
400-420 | 258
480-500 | 226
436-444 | 196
